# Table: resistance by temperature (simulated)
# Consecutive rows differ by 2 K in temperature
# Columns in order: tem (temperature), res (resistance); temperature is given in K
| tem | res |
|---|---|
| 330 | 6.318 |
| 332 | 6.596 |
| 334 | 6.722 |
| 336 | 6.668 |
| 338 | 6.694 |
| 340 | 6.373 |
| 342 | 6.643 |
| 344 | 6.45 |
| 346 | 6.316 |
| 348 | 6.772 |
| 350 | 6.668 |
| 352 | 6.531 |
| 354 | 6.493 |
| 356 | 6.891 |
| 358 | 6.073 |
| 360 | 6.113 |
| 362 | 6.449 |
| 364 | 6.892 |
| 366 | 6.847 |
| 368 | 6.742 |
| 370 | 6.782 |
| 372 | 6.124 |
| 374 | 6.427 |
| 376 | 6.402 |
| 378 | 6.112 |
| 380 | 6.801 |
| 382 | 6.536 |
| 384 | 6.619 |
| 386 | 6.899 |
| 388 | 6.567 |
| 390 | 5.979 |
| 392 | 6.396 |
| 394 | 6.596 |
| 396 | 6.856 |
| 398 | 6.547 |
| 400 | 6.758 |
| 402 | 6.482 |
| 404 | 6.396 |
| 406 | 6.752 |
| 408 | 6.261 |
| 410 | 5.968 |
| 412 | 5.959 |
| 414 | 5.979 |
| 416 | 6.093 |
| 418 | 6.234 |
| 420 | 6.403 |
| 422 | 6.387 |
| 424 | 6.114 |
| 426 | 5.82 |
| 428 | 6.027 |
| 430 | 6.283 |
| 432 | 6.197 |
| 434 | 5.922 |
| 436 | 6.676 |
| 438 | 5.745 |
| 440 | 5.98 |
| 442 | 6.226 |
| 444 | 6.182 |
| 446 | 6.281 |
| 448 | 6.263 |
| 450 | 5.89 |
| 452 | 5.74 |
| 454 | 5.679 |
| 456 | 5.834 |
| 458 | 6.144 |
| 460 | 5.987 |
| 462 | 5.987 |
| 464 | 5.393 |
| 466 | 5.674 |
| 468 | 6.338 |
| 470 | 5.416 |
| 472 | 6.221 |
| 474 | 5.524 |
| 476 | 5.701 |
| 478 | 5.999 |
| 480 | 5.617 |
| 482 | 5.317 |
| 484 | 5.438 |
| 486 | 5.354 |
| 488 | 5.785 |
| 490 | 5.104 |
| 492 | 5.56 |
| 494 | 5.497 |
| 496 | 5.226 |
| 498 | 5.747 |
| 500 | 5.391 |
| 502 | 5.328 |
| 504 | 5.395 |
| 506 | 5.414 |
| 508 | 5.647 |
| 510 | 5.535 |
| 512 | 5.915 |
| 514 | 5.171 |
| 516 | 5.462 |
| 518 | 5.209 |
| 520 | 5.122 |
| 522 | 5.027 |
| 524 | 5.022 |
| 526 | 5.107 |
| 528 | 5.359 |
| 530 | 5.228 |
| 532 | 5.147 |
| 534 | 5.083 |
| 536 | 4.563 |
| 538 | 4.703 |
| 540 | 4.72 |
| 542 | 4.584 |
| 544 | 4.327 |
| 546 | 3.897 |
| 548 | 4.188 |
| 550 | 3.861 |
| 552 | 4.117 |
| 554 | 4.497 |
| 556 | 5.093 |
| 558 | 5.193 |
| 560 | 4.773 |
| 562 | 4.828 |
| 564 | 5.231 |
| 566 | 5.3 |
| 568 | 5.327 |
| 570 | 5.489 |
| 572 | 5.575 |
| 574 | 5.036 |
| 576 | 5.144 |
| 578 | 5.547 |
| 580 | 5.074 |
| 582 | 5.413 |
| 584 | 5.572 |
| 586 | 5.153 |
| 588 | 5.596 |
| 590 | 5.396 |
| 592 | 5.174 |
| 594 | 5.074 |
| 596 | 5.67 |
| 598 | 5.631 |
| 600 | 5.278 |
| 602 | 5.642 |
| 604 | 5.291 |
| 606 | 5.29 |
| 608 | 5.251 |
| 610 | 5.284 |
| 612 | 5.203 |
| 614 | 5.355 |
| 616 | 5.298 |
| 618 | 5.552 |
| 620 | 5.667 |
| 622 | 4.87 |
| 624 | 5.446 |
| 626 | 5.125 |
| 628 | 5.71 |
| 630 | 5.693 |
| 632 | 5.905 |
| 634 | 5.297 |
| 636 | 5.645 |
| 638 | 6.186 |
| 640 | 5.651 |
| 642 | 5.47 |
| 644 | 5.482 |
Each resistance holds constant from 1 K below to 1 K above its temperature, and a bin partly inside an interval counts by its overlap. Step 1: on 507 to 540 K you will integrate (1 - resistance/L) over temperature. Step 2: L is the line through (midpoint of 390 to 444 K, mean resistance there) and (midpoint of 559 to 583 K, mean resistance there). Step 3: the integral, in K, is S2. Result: 2.1 K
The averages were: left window 6.26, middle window 5.19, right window 5.23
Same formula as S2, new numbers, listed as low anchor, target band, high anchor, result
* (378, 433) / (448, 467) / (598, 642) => 0.95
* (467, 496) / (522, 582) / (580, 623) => 6.11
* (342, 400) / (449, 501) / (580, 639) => 3.27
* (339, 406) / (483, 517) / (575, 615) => 2.25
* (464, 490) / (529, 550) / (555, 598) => 3.16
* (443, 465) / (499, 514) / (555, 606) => 0.48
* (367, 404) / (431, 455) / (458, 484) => -0.19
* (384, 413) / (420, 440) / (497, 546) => -0.03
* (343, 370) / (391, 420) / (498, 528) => -0.90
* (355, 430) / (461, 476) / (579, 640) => 0.69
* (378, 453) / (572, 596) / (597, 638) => 1.14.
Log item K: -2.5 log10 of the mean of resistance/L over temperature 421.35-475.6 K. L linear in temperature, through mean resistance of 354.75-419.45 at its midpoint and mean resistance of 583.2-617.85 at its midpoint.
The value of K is 0.03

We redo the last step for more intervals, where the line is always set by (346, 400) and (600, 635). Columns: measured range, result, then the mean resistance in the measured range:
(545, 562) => 0.26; 4.47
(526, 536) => 0.13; 5.13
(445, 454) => 0.03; 6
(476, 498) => 0.09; 5.51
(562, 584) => 0.06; 5.3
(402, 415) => 0.02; 6.24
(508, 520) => 0.08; 5.45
